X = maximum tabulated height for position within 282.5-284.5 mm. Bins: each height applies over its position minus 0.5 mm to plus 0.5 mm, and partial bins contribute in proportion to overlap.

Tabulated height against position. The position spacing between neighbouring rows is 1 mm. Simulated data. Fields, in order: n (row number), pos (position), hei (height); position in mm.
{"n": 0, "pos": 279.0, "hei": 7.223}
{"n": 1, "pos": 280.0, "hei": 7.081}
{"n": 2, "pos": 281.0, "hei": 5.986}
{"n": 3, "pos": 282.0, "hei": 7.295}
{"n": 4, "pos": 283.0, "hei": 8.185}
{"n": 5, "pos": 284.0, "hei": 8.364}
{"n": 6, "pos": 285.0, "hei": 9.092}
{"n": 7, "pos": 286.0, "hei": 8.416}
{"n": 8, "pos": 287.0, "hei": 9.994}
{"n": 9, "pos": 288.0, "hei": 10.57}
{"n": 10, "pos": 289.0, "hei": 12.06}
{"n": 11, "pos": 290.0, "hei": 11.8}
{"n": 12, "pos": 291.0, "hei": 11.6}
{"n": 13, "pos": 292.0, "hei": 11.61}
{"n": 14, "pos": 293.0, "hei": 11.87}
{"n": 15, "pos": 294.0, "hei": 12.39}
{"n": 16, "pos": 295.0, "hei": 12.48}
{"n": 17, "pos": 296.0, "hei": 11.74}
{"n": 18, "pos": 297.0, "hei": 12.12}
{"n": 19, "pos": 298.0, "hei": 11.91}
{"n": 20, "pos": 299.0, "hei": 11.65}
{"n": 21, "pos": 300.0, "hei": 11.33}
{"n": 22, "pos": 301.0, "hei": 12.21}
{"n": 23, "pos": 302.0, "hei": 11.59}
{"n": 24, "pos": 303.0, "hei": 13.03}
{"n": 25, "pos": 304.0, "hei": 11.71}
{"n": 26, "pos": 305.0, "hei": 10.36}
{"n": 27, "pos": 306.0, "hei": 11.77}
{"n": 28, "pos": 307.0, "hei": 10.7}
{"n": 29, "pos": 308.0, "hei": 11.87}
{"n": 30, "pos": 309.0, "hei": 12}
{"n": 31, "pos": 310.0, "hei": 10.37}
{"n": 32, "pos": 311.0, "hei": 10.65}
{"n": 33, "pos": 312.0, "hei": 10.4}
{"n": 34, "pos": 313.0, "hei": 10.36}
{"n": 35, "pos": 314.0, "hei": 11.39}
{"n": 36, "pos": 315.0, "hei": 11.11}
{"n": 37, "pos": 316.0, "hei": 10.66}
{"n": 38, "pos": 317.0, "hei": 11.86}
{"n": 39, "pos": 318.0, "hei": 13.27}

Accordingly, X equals 8.364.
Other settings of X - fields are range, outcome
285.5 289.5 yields 12.06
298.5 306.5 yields 13.03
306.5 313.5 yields 12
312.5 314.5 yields 11.39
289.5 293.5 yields 11.87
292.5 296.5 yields 12.48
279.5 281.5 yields 7.081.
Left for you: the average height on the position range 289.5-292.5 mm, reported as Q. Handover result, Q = 11.7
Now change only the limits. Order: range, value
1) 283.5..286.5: 8.62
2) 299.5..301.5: 11.8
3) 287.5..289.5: 11.3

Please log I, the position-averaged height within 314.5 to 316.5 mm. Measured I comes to 10.9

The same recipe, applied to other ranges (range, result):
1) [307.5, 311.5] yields 11.2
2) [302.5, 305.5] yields 11.7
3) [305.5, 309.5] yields 11.6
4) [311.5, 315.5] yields 10.8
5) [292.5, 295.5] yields 12.2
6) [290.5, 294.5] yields 11.9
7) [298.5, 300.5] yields 11.5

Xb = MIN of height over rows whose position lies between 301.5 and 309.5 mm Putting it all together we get 10.36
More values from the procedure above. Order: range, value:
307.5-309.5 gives 11.87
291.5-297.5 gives 11.61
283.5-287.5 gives 8.364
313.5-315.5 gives 11.11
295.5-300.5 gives 11.33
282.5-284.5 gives 8.185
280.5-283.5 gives 5.986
